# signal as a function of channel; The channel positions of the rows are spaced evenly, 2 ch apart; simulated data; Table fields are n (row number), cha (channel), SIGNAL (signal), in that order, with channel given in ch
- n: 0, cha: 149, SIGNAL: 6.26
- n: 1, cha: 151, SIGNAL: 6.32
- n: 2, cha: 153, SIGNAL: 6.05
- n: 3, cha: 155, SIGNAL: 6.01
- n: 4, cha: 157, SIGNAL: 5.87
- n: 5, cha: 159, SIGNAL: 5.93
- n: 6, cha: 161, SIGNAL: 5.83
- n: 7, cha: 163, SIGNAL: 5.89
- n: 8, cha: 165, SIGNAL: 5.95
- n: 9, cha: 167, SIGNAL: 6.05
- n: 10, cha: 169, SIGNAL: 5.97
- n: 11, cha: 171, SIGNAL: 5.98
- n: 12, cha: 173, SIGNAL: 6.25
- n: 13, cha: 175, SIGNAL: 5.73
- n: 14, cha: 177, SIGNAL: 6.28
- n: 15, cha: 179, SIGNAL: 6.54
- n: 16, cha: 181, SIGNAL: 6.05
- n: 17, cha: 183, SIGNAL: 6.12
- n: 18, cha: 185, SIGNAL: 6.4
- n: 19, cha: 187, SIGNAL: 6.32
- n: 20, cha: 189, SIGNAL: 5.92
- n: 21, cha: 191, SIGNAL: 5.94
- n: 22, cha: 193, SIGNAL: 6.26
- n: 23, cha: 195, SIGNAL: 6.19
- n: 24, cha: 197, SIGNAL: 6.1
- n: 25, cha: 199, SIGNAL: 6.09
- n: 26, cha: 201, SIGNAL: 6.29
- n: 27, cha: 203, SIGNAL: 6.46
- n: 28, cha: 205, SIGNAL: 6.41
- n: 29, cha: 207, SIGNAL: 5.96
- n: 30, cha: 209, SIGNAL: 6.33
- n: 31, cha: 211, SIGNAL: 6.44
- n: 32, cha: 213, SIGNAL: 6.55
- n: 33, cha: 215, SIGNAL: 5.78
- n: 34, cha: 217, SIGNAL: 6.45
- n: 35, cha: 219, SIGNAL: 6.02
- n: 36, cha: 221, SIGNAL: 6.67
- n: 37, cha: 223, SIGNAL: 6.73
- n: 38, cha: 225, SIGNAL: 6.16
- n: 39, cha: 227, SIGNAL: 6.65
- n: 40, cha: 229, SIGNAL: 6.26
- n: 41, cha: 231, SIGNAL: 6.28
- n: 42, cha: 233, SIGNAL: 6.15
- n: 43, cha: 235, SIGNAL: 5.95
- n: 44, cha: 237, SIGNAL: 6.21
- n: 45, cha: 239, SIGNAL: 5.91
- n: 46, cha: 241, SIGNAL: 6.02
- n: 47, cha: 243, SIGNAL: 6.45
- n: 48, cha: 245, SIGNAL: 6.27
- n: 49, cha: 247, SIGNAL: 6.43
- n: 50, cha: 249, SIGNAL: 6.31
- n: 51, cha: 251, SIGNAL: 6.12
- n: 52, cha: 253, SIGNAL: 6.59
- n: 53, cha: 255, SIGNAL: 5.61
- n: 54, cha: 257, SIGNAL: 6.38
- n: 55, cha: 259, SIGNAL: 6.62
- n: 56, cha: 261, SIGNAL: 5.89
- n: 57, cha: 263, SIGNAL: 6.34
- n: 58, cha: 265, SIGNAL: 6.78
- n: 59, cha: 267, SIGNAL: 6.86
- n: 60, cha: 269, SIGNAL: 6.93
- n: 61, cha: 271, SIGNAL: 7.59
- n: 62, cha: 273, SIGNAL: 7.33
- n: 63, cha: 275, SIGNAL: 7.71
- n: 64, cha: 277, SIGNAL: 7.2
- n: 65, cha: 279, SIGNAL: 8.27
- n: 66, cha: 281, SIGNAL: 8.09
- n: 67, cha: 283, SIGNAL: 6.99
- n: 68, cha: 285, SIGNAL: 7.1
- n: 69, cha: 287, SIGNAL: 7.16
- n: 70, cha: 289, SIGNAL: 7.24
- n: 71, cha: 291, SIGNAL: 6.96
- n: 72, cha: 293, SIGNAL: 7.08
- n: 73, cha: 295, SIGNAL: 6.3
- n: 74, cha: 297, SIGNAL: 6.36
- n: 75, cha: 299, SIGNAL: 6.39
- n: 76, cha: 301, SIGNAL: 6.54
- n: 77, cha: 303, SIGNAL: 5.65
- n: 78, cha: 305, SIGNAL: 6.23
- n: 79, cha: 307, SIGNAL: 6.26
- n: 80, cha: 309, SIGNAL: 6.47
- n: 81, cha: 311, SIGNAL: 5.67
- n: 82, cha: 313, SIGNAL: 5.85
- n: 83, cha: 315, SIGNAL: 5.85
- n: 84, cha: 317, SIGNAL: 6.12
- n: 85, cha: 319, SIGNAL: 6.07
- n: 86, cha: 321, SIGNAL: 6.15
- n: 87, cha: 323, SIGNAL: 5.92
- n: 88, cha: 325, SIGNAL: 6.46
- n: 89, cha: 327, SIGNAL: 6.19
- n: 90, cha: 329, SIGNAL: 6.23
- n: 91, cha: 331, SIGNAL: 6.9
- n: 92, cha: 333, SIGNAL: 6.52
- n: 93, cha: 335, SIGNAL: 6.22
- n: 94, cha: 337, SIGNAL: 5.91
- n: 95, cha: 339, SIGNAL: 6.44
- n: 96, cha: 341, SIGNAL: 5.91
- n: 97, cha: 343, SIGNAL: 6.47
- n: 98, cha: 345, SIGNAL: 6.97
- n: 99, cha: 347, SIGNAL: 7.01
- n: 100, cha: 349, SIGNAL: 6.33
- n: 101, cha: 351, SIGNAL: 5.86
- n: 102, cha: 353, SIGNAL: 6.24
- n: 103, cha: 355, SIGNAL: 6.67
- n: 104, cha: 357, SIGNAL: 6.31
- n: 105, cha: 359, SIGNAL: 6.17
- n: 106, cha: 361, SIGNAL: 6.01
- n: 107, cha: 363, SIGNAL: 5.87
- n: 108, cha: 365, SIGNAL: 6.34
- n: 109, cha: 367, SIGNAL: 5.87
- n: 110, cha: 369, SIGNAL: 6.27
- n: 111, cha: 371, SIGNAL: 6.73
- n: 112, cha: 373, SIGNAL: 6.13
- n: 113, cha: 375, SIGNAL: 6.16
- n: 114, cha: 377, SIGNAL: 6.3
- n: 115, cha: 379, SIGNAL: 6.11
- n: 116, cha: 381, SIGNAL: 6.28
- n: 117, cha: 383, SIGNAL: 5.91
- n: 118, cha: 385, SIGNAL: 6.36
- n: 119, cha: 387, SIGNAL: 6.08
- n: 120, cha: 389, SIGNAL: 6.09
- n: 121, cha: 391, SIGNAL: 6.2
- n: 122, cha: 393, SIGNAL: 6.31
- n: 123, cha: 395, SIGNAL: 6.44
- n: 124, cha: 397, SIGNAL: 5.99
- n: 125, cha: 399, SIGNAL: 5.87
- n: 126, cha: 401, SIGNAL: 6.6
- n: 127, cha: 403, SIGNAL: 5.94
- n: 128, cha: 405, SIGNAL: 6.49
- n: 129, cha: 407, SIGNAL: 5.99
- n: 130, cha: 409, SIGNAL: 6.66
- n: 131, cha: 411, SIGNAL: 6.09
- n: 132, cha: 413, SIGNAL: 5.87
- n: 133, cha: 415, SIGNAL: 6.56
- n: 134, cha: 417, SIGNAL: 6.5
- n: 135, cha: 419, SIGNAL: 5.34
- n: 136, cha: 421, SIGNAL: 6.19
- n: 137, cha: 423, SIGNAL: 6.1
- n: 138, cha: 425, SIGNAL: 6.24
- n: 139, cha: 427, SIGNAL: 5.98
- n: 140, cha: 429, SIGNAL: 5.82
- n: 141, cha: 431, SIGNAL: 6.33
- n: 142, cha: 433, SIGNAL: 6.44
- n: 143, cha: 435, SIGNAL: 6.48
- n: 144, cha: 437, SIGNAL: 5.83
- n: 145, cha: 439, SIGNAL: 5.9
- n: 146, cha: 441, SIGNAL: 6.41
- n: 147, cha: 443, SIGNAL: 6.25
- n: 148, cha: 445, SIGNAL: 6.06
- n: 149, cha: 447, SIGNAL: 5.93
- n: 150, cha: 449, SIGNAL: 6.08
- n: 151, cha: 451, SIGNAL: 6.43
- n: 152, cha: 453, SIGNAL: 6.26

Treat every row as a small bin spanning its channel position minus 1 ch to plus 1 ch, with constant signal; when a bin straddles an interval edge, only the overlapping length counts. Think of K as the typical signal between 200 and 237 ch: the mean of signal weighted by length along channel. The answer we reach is 6.31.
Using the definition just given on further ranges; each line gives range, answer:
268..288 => 7.44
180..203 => 6.17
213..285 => 6.58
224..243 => 6.19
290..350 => 6.31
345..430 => 6.21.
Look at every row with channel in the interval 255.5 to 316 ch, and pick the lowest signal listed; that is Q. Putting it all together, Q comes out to 5.65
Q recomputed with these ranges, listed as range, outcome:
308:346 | 5.67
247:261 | 5.61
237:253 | 5.91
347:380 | 5.86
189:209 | 5.92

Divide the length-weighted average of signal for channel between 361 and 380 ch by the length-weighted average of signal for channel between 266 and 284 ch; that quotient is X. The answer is 0.83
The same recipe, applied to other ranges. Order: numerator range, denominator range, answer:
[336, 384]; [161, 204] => 1.02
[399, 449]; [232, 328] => 0.94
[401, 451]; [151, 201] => 1.01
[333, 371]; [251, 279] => 0.93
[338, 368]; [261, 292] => 0.88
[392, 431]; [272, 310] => 0.89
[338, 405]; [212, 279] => 0.96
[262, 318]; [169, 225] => 1.09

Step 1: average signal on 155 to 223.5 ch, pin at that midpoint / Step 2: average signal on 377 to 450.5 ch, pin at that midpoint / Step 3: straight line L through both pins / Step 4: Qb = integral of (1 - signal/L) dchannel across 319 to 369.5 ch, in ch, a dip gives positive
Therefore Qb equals -1.01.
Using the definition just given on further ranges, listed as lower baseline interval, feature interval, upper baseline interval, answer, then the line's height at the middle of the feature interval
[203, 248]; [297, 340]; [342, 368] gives 0.75 ch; 6.31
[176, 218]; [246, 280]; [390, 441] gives -3.00 ch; 6.21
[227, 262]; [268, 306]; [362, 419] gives -4.87 ch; 6.21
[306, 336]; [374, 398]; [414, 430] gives -0.23 ch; 6.13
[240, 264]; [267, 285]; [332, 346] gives -3.37 ch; 6.28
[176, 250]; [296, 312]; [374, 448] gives 0.04 ch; 6.21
